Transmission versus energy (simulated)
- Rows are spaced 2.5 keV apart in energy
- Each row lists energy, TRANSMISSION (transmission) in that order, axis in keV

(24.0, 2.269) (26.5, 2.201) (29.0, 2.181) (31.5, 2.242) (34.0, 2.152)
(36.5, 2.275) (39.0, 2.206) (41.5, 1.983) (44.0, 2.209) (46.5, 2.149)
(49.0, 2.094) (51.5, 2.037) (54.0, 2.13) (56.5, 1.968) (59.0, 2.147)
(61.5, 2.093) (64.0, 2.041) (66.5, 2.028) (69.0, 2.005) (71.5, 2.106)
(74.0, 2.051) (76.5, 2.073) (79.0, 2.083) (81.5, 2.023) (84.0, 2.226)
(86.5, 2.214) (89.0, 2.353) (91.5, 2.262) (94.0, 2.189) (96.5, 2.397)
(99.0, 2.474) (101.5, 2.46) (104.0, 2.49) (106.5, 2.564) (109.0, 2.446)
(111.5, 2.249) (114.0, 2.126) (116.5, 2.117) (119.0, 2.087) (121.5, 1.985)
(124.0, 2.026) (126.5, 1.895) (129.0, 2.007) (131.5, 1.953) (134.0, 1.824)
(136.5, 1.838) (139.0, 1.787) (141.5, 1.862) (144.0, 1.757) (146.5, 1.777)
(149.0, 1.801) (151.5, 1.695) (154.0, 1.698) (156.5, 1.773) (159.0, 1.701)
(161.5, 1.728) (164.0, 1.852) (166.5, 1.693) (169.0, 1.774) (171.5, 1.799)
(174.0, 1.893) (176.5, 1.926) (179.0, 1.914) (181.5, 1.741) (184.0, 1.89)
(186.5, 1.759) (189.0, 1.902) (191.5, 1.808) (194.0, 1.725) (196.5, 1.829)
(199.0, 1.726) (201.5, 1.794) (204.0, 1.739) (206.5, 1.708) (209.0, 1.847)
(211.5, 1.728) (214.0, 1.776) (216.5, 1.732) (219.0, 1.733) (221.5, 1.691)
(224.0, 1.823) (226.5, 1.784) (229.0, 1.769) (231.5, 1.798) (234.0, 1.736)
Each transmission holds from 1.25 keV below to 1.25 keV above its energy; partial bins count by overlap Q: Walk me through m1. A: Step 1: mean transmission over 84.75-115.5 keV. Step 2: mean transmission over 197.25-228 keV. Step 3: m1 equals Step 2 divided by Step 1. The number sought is 0.75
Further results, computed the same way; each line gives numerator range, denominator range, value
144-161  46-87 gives 0.84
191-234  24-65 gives 0.83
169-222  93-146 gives 0.85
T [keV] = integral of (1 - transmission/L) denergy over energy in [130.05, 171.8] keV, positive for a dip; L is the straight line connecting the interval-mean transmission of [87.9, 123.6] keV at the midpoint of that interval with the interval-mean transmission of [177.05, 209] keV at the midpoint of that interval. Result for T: 5.2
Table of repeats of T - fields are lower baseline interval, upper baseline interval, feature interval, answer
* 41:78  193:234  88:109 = -4.3 keV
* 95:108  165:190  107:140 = 3.6 keV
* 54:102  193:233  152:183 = 1.7 keV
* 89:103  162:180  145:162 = 1.9 keV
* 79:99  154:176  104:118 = -1.4 keV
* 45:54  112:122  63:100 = -1.2 keV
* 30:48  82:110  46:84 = 3.1 keV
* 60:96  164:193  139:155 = 1.3 keV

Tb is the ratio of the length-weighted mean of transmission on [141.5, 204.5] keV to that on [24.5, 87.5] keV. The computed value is 0.8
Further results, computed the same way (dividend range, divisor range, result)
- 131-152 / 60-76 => 0.88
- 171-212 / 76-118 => 0.79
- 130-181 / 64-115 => 0.81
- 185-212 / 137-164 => 1.01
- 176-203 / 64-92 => 0.86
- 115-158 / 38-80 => 0.90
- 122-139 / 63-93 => 0.90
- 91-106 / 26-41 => 1.09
